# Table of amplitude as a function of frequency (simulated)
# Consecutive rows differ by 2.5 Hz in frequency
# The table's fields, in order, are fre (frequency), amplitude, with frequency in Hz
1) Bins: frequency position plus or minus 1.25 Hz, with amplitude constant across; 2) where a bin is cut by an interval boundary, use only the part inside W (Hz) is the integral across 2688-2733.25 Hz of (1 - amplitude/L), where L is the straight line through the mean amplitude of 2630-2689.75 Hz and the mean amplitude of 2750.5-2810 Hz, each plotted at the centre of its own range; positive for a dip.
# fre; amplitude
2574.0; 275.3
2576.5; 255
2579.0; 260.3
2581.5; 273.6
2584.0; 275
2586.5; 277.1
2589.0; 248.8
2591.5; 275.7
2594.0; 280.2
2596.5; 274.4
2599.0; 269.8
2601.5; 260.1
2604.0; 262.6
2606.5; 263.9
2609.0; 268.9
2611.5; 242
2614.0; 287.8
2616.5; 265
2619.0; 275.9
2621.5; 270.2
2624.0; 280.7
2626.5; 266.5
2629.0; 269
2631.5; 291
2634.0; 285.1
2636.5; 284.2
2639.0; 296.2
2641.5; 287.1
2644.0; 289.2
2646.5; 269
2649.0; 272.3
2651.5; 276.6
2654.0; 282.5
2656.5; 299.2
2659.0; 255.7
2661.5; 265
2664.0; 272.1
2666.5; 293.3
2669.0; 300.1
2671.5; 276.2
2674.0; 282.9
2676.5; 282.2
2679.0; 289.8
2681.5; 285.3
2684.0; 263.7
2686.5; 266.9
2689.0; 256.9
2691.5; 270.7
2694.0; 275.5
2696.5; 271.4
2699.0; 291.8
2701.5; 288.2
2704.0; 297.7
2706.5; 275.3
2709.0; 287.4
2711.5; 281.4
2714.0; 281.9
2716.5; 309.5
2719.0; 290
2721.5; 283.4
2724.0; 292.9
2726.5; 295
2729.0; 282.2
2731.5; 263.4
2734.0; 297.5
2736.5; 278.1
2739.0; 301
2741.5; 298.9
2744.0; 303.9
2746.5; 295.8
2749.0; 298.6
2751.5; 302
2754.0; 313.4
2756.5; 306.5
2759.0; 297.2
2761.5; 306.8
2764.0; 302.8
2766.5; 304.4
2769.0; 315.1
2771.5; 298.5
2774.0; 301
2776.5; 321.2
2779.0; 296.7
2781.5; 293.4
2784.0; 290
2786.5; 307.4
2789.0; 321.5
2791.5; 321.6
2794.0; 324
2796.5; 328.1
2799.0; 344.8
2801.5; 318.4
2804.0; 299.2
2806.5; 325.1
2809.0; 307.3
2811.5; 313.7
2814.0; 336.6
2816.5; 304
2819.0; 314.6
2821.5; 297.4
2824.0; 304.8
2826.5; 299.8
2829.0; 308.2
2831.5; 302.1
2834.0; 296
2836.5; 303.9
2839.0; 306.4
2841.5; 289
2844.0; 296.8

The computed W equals 1.5 Hz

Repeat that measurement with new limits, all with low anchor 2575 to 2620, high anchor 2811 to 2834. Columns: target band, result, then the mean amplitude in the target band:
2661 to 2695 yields 0.6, 277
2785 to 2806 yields -1.2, 320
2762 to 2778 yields -0.4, 307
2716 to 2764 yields -0.4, 296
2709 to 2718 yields -0.1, 290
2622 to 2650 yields -0.6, 281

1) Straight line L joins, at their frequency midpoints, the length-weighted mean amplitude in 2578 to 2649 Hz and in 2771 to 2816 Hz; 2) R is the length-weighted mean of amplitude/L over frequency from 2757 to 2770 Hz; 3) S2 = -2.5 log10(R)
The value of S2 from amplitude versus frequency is 0.01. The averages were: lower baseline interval 273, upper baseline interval 314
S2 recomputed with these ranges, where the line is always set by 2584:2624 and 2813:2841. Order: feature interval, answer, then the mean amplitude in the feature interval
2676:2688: 0.02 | 277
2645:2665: 0.01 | 274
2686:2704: 0.03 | 276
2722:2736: 0.02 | 286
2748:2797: -0.04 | 307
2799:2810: -0.05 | 316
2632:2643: -0.05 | 288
